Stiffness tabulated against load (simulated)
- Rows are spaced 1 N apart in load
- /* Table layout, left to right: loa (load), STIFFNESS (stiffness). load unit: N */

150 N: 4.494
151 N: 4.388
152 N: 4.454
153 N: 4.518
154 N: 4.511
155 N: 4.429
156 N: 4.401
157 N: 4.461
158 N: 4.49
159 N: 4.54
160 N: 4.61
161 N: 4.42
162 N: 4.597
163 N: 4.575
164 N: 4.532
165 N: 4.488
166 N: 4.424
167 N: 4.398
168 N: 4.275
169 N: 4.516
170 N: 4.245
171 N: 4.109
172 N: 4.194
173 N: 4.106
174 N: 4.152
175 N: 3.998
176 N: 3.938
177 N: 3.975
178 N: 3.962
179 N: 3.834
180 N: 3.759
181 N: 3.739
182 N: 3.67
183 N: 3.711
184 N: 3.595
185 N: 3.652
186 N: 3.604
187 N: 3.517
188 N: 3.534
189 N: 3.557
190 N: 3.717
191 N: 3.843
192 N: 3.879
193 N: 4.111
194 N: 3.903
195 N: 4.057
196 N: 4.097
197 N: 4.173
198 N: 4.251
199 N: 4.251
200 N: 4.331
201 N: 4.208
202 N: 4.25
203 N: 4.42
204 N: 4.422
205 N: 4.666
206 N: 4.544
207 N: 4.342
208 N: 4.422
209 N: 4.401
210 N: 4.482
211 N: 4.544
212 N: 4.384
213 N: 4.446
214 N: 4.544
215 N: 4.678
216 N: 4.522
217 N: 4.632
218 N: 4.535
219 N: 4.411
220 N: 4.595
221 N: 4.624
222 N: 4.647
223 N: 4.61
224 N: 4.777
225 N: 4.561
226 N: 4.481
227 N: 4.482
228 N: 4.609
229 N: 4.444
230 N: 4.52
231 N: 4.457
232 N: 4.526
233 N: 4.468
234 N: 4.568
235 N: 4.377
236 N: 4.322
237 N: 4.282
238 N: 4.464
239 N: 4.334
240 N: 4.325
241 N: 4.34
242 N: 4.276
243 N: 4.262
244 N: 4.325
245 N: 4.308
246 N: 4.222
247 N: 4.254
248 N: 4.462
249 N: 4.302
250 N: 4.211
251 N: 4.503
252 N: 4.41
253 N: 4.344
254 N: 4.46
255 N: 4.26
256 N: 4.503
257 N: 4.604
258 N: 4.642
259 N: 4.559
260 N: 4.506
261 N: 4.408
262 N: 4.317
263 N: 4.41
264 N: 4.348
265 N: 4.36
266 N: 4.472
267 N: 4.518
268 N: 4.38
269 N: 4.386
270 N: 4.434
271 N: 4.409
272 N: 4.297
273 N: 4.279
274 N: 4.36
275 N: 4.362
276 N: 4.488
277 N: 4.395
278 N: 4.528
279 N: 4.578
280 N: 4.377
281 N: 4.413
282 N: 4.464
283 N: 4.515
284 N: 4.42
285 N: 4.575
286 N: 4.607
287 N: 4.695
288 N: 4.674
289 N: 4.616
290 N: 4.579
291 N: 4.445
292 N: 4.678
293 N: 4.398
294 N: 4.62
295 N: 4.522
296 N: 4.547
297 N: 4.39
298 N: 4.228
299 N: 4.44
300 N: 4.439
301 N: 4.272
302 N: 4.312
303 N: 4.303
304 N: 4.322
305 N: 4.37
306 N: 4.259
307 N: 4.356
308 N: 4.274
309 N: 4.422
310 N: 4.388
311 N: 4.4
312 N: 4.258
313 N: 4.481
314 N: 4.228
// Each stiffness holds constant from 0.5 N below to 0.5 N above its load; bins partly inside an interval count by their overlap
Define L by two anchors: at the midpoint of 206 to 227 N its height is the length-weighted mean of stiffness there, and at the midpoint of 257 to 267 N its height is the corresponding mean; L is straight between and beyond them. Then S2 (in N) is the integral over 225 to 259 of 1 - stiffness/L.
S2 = 0.62 N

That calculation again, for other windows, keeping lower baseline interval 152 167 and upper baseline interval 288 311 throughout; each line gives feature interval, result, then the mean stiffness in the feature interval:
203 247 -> -0.1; 4.47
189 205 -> 1.2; 4.13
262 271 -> 0.1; 4.41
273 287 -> -0.1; 4.47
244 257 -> 0.3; 4.36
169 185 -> 1.9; 3.94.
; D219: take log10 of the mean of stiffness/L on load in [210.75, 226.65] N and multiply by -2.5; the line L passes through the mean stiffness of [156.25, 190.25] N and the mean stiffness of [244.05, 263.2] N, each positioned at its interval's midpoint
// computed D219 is -0.07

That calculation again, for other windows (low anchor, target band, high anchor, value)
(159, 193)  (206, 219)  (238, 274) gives -0.07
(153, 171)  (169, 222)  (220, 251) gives 0.07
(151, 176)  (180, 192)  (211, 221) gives 0.21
